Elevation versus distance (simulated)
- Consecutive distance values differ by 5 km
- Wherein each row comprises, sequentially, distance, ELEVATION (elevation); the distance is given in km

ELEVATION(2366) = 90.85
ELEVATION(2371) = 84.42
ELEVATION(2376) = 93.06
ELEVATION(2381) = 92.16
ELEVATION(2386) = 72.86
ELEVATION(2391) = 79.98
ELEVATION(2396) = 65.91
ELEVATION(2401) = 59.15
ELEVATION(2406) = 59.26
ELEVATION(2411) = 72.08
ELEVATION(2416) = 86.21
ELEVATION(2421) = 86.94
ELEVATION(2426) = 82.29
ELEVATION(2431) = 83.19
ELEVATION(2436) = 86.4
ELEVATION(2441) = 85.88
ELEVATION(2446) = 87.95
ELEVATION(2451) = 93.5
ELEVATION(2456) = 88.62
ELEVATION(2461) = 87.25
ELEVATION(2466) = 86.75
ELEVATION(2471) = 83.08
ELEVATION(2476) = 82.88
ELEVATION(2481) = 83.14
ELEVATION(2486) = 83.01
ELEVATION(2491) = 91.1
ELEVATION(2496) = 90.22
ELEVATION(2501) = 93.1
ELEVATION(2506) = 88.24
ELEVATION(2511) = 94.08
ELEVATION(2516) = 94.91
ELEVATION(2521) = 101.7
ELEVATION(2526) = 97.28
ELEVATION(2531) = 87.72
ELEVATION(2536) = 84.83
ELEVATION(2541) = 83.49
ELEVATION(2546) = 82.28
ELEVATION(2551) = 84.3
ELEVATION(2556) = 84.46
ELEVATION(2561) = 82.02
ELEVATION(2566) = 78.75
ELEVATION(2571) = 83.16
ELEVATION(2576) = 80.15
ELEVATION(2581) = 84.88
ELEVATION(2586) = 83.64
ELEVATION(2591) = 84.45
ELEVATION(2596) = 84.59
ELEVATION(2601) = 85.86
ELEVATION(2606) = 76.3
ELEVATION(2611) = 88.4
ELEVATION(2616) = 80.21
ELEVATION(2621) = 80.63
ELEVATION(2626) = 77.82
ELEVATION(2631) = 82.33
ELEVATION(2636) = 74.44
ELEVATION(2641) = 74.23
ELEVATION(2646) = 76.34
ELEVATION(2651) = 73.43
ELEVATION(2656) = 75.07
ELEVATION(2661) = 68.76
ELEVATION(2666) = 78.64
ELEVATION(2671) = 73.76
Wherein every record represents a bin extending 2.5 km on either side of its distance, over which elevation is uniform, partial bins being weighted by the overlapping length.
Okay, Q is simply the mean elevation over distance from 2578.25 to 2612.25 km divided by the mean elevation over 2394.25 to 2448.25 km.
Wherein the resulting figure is 1.08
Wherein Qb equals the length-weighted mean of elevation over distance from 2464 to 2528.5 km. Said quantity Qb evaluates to 90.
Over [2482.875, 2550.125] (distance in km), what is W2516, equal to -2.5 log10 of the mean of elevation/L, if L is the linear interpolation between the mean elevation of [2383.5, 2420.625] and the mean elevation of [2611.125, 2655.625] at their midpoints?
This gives -0.20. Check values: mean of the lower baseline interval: 71.7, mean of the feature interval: 89.9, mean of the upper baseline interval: 77.9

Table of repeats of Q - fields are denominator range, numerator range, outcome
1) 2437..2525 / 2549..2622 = 0.93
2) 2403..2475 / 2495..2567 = 1.06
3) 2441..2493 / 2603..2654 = 0.91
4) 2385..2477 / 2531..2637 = 1.02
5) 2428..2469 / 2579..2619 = 0.96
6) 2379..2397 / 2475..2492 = 1.08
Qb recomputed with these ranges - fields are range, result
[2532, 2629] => 82.7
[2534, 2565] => 83.3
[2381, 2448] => 78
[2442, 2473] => 87.8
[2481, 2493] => 86.1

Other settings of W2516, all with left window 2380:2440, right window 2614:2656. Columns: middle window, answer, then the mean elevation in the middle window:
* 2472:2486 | -0.08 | 83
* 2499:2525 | -0.22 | 94.6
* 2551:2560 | -0.09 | 84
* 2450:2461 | -0.17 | 89.9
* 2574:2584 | -0.07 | 82.7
